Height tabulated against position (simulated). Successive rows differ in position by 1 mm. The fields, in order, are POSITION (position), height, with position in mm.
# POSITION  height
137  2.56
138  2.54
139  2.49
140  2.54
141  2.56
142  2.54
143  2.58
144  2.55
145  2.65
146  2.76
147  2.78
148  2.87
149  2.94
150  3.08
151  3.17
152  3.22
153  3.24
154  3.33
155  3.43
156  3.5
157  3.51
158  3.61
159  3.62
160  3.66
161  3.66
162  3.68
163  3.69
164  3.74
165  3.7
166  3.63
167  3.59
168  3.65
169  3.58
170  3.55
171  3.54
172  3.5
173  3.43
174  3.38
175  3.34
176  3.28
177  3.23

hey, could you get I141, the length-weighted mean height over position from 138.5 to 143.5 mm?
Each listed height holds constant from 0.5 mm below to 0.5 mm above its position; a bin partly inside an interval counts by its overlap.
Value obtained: 2.54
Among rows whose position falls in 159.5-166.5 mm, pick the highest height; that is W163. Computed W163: 3.74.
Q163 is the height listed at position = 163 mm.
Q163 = 3.69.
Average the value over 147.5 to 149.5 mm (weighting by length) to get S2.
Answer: 2.91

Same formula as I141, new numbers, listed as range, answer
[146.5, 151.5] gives 2.97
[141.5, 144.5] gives 2.56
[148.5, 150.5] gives 3.01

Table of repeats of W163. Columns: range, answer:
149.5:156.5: 3.5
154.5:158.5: 3.61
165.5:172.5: 3.65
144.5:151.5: 3.17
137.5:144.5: 2.58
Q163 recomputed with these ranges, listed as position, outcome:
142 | 2.54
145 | 2.65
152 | 3.22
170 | 3.55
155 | 3.43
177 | 3.23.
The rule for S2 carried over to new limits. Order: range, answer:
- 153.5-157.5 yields 3.44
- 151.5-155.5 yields 3.31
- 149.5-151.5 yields 3.12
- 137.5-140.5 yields 2.52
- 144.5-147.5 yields 2.73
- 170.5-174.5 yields 3.46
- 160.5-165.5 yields 3.69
